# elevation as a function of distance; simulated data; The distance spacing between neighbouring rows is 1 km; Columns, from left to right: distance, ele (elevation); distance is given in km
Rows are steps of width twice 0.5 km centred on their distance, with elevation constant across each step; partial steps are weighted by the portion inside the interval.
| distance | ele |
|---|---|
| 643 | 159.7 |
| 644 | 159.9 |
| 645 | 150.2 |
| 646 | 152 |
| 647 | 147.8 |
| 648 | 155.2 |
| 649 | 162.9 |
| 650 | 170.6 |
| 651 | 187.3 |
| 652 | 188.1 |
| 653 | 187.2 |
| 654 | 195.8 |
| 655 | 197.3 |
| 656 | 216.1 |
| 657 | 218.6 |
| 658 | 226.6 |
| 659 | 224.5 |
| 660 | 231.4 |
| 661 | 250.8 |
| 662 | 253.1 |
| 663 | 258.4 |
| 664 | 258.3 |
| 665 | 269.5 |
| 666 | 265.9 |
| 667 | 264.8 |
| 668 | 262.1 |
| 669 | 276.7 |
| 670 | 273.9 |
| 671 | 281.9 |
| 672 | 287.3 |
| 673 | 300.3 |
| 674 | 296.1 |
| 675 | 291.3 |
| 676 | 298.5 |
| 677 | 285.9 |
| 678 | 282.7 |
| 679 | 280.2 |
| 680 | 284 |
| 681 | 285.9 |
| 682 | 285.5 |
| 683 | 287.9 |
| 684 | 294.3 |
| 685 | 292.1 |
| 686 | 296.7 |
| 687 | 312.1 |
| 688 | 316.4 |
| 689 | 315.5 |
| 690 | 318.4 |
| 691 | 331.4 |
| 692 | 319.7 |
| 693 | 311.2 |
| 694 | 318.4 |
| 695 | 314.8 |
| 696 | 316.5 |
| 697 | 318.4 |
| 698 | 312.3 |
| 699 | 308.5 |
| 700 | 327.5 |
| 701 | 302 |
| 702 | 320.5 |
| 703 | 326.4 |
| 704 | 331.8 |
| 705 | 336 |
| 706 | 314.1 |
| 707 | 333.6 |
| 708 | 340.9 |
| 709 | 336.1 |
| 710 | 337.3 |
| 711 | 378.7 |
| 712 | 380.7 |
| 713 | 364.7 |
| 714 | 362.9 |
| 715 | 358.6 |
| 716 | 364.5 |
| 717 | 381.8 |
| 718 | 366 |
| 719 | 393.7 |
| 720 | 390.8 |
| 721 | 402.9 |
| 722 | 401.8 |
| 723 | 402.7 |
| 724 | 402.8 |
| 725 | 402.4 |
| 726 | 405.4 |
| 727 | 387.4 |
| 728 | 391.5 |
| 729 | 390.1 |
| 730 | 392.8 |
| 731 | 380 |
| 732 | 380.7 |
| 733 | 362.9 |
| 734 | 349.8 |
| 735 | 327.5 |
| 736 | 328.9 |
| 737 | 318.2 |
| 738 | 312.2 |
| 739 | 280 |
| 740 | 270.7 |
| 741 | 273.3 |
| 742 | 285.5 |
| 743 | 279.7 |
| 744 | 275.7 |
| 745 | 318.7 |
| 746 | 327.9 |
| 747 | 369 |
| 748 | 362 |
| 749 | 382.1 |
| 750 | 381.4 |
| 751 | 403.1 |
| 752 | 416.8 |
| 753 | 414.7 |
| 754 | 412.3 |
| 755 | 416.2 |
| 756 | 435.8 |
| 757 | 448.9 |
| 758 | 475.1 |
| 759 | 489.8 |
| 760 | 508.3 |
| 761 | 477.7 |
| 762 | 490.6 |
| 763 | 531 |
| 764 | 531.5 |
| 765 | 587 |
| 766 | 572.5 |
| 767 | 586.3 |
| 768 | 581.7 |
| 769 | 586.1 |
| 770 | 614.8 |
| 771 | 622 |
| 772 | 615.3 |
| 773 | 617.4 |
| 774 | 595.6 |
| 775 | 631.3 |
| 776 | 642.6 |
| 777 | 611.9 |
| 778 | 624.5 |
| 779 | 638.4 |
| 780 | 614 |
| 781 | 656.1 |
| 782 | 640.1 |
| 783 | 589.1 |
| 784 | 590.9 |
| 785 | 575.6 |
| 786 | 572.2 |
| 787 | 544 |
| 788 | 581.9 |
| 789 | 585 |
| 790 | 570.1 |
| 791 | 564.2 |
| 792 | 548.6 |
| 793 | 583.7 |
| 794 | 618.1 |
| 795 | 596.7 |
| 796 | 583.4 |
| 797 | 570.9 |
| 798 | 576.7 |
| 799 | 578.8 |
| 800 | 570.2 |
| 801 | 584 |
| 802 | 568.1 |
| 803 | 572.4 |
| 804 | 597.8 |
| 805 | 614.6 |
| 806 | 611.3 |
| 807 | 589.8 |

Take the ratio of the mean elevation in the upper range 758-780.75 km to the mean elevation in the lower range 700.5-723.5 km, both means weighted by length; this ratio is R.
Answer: 1.62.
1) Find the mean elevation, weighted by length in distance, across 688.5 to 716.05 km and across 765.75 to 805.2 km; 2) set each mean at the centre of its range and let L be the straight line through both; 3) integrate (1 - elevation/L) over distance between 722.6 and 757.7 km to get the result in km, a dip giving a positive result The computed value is 6.7 km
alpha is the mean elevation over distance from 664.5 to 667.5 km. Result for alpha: 267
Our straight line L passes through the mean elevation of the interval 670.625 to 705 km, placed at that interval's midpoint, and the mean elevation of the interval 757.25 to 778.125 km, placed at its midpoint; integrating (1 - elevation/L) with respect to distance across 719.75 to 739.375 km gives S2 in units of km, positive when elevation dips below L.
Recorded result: 3.1 km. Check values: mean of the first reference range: 305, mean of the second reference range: 569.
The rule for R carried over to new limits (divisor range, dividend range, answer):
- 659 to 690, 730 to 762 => 1.32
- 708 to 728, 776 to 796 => 1.57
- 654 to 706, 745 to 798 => 1.87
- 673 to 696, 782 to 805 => 1.93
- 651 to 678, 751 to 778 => 2.12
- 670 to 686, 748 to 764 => 1.54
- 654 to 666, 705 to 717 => 1.49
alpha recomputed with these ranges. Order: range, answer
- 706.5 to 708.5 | 337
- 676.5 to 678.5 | 284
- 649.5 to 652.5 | 182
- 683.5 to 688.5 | 302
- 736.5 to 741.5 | 291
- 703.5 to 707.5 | 329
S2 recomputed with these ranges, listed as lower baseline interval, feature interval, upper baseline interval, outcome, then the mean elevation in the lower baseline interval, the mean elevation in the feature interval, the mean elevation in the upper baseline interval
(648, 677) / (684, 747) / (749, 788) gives 7.7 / 242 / 340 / 544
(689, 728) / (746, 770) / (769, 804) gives 1.7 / 351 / 472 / 595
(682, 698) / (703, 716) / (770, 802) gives 0.7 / 310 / 348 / 596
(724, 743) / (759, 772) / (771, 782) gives -0.1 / 346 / 557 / 625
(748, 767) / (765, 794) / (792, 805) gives -3.9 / 466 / 599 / 583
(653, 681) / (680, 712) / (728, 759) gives -2.1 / 260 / 318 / 362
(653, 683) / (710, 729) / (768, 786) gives 1.9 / 261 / 384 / 613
